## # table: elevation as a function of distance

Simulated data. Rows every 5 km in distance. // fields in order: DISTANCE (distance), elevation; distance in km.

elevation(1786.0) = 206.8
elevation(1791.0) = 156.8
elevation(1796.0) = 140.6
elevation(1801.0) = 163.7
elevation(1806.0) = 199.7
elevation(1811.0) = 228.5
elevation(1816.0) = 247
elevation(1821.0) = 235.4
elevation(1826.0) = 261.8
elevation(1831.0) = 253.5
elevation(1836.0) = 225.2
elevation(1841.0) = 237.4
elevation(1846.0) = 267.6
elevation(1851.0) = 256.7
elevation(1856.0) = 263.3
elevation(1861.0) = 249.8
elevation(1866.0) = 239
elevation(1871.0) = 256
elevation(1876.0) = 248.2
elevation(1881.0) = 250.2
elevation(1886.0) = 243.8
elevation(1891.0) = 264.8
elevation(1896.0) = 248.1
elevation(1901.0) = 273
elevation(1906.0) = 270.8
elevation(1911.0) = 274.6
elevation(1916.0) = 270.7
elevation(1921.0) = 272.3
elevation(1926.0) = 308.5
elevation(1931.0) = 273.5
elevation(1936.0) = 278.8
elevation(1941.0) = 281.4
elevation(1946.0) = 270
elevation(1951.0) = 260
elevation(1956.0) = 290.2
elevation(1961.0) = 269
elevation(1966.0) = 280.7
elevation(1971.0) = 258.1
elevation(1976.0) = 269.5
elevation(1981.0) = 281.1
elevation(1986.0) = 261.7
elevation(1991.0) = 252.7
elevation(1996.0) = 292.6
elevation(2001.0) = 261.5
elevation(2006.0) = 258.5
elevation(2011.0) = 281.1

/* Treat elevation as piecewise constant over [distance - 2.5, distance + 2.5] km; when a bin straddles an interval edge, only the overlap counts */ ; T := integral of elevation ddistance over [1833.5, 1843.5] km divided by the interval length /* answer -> 231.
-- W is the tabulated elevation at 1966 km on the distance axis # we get 280.7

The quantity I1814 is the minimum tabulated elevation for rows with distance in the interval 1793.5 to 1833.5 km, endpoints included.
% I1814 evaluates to 140.6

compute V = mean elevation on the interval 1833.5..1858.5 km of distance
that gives 250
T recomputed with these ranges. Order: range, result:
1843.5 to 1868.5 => 255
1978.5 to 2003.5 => 270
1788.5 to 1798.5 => 149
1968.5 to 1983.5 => 270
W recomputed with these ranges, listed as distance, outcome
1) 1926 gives 308.5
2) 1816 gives 247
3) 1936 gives 278.8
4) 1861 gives 249.8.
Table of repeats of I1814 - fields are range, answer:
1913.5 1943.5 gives 270.7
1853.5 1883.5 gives 239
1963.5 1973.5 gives 258.1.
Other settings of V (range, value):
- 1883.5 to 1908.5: 260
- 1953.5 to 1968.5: 280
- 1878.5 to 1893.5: 253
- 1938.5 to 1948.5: 276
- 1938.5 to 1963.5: 274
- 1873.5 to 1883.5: 249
